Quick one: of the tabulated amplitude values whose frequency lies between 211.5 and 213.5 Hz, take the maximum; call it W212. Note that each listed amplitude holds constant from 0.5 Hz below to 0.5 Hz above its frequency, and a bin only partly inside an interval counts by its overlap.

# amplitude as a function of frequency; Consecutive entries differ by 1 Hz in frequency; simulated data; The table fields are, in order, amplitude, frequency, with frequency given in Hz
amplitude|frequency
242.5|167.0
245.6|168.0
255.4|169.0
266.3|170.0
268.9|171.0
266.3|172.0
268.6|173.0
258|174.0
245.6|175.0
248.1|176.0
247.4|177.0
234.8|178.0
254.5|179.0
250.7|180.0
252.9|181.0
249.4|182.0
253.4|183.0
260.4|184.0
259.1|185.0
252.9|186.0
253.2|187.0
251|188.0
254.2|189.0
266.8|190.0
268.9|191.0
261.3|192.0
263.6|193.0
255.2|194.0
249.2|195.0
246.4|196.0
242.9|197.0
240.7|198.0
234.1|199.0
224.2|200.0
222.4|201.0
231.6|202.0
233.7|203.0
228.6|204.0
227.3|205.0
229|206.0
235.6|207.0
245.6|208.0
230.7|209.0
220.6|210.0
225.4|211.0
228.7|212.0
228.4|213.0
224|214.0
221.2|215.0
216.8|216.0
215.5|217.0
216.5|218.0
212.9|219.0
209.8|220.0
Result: 228.7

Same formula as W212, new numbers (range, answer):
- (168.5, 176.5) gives 268.9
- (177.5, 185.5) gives 260.4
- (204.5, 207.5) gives 235.6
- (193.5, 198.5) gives 255.2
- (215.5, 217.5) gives 216.8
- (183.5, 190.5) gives 266.8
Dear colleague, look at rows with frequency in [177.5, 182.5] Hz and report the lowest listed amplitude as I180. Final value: 234.8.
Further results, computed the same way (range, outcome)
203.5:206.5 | 227.3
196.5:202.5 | 222.4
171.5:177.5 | 245.6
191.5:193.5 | 261.3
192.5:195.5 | 249.2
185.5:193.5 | 251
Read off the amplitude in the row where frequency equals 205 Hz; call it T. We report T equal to 227.3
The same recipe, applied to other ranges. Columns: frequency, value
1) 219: 212.9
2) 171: 268.9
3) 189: 254.2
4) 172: 266.3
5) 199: 234.1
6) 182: 249.4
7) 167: 242.5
